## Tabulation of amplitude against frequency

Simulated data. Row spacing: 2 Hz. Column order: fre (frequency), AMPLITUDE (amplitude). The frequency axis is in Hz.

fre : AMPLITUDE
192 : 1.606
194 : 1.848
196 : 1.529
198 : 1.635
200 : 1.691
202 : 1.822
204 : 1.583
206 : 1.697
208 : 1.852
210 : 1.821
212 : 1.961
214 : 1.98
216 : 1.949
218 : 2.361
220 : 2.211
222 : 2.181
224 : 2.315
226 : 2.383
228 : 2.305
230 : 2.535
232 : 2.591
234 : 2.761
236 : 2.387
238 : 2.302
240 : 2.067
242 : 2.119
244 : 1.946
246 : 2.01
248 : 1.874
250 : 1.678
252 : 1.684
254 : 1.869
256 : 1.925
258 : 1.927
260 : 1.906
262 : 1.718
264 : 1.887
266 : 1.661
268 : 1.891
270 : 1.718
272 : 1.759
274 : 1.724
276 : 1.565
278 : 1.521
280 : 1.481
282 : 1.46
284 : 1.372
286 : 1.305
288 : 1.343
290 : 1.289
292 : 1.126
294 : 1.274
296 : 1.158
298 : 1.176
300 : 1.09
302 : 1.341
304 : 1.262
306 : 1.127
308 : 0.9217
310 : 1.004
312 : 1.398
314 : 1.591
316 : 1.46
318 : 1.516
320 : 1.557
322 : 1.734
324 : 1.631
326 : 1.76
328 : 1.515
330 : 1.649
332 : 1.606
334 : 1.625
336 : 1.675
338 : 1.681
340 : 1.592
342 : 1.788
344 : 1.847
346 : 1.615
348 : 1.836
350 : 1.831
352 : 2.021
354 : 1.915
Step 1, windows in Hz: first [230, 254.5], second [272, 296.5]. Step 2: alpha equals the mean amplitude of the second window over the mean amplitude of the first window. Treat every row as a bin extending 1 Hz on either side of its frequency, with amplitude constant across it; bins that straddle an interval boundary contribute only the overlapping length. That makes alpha 0.7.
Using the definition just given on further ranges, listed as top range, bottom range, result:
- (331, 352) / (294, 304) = 1.43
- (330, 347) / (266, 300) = 1.16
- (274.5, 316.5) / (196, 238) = 0.62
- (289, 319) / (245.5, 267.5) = 0.68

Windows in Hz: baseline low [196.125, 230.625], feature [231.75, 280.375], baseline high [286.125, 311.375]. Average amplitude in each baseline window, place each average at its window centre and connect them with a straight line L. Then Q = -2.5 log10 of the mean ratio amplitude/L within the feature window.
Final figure -0.20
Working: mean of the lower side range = 2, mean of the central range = 1.91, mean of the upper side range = 1.18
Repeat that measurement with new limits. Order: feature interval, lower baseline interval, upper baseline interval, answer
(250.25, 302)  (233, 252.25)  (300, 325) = 0.137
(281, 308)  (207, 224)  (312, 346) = 0.378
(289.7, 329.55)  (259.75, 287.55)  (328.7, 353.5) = 0.239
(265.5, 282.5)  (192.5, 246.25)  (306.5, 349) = 0.105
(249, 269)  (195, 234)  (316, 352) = 0.053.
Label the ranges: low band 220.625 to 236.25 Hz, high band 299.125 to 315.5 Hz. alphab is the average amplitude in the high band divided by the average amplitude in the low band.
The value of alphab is 0.50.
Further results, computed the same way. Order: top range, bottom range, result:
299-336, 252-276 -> 0.80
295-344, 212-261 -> 0.68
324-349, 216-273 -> 0.81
